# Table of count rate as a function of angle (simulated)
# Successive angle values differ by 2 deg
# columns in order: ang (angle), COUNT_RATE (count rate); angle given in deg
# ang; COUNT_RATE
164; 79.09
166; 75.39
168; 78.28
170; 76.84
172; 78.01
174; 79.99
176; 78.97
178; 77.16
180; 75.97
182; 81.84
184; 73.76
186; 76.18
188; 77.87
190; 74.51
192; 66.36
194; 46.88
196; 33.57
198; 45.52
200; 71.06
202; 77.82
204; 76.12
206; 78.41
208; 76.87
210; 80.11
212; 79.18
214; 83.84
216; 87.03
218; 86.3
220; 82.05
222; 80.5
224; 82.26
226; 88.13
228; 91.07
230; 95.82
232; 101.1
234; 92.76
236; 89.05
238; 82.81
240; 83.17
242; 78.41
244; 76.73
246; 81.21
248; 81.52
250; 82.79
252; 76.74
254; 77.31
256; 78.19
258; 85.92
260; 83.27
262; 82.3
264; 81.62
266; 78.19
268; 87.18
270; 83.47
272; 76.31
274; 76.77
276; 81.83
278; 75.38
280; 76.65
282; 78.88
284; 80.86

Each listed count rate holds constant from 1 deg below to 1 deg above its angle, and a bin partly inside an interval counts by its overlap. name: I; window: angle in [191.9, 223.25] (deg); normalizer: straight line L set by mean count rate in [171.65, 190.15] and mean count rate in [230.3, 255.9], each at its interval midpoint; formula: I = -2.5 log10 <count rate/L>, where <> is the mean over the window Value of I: 0.12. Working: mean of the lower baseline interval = 77.5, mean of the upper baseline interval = 83.8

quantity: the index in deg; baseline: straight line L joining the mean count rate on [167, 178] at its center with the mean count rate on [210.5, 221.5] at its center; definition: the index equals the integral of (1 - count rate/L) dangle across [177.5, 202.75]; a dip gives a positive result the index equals 4.1 deg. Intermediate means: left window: 78.3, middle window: 67.3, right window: 83.4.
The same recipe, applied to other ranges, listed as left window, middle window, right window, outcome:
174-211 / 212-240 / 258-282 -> -4.65 deg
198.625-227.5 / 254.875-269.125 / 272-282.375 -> -0.73 deg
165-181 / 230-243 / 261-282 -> -1.55 deg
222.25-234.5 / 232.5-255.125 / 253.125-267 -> 1.00 deg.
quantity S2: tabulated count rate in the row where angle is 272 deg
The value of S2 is 76.31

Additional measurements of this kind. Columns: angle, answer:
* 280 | 76.65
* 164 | 79.09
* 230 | 95.82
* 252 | 76.74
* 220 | 82.05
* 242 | 78.41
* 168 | 78.28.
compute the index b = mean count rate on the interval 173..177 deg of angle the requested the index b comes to 79.5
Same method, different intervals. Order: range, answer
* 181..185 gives 77.8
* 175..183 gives 78.5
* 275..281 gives 78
